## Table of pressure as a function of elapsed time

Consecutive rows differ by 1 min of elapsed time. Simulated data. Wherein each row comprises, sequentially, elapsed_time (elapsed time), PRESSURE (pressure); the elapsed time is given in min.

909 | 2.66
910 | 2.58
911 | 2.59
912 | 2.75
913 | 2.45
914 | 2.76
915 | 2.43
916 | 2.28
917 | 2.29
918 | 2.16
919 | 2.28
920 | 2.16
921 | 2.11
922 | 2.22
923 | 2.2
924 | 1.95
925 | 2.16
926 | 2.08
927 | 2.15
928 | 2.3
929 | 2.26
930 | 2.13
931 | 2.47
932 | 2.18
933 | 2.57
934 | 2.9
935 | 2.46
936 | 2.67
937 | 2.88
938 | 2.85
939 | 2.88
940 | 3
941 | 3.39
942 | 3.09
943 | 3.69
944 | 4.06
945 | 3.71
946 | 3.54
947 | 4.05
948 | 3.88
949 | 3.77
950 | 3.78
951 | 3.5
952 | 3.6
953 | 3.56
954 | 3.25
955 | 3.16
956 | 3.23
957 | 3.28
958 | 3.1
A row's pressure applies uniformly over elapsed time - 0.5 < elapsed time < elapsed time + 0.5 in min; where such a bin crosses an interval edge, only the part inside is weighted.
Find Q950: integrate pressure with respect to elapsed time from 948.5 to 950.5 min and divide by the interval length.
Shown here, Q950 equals 3.77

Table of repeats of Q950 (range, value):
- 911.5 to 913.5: 2.6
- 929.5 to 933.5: 2.34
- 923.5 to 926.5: 2.06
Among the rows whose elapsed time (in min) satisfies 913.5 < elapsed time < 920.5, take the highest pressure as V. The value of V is 2.76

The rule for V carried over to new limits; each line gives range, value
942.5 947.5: 4.06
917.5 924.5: 2.28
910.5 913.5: 2.75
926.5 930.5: 2.3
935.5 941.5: 3.39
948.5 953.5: 3.78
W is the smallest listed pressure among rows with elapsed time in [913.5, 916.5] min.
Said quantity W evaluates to 2.28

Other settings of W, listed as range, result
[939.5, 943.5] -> 3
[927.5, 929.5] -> 2.26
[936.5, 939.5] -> 2.85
